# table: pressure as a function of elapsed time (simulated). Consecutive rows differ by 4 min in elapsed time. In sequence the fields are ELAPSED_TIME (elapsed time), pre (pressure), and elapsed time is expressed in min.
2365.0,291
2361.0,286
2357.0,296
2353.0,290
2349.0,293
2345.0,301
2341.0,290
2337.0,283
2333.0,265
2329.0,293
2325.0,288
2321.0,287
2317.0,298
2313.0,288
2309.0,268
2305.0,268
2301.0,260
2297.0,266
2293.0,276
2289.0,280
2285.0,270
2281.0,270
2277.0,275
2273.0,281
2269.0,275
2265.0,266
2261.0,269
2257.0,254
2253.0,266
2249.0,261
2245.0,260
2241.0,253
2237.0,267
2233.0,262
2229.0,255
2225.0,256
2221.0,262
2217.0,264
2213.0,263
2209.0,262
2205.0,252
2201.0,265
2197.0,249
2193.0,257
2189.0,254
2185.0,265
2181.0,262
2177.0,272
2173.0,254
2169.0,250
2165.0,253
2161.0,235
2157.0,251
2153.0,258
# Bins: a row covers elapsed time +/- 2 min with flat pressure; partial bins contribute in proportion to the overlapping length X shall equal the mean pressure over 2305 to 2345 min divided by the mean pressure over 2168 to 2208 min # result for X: 1.10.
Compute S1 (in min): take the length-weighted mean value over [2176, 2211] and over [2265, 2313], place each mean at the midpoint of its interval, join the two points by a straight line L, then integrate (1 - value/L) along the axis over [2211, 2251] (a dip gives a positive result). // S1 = 0.6 min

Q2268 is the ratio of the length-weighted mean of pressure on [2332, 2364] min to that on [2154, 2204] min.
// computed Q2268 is 1.13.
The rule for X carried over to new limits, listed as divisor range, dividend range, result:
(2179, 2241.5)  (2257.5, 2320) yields 1.06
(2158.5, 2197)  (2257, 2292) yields 1.07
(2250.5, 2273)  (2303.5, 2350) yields 1.07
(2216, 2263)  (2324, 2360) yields 1.11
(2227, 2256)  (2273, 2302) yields 1.05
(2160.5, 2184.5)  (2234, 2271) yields 1.03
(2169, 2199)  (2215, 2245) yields 1.01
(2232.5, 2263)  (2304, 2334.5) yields 1.08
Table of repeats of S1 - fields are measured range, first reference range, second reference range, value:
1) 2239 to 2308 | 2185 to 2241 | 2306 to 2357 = 1.43 min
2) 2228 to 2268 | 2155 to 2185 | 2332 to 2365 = 1.15 min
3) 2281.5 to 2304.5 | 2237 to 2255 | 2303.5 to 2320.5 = 0.44 min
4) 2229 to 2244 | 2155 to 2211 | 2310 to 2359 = 0.43 min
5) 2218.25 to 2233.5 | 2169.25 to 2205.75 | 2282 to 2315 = 0.27 min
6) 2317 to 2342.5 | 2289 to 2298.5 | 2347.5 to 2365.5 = -0.17 min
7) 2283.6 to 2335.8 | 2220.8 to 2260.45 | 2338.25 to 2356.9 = 0.71 min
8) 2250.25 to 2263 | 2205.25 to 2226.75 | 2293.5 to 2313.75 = 0.09 min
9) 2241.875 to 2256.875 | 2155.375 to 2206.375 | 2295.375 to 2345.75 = 0.41 min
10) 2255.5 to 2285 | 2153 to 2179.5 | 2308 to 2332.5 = 0.57 min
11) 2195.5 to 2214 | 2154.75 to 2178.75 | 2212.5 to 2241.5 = -0.05 min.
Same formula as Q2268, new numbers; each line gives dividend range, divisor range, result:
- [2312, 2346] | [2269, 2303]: 1.06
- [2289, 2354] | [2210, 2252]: 1.08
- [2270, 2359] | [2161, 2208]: 1.10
